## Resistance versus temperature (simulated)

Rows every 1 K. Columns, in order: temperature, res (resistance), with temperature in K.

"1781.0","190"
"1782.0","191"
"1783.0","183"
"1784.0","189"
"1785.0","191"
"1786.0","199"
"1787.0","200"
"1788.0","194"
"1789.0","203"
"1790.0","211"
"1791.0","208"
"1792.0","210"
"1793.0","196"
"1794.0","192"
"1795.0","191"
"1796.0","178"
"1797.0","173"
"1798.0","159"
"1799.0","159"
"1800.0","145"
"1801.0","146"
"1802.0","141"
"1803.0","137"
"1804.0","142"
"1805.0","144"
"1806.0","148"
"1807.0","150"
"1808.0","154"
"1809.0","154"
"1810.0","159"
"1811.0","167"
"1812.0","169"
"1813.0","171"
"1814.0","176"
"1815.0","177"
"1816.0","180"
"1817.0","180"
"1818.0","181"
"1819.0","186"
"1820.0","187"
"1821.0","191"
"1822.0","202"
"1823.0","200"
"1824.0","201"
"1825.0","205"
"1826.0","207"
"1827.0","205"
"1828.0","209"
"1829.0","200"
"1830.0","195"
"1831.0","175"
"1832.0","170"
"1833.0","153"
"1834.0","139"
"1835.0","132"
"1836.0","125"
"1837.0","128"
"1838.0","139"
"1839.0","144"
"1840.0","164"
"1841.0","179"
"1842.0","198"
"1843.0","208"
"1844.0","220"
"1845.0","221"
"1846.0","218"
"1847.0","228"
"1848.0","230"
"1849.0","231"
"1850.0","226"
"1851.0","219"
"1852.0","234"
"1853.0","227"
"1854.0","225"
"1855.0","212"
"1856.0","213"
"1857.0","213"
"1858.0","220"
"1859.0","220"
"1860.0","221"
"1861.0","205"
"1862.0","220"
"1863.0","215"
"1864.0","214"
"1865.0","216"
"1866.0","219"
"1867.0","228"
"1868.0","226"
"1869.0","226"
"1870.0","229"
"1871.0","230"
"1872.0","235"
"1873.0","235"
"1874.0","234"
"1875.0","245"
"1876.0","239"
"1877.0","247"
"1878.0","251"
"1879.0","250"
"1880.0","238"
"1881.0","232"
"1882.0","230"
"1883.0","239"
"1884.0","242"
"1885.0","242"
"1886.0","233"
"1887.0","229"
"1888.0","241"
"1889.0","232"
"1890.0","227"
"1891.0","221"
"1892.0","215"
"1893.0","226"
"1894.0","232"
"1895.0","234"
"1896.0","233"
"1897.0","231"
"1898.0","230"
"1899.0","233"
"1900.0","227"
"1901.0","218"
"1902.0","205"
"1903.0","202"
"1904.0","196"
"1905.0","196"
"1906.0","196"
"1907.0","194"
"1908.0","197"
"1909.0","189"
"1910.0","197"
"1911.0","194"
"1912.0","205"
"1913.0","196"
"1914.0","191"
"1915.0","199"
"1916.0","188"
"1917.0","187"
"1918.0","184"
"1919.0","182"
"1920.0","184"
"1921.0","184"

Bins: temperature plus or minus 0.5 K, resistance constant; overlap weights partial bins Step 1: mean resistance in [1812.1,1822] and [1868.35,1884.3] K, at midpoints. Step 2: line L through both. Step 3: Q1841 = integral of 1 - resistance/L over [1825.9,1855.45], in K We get 1.8 K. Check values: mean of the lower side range 182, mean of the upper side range 237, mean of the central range 192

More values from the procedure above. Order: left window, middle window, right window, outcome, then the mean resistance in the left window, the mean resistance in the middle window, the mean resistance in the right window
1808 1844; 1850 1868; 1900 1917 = -3.3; 176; 219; 198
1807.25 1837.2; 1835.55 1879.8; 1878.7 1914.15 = -3.9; 176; 215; 219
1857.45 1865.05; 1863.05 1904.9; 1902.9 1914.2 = -4.6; 216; 229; 196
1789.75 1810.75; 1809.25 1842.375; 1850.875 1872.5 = 2.3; 166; 175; 221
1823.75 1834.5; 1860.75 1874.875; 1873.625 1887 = 0.1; 187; 225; 240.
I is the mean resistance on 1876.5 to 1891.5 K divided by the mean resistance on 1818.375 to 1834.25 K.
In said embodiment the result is 1.25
